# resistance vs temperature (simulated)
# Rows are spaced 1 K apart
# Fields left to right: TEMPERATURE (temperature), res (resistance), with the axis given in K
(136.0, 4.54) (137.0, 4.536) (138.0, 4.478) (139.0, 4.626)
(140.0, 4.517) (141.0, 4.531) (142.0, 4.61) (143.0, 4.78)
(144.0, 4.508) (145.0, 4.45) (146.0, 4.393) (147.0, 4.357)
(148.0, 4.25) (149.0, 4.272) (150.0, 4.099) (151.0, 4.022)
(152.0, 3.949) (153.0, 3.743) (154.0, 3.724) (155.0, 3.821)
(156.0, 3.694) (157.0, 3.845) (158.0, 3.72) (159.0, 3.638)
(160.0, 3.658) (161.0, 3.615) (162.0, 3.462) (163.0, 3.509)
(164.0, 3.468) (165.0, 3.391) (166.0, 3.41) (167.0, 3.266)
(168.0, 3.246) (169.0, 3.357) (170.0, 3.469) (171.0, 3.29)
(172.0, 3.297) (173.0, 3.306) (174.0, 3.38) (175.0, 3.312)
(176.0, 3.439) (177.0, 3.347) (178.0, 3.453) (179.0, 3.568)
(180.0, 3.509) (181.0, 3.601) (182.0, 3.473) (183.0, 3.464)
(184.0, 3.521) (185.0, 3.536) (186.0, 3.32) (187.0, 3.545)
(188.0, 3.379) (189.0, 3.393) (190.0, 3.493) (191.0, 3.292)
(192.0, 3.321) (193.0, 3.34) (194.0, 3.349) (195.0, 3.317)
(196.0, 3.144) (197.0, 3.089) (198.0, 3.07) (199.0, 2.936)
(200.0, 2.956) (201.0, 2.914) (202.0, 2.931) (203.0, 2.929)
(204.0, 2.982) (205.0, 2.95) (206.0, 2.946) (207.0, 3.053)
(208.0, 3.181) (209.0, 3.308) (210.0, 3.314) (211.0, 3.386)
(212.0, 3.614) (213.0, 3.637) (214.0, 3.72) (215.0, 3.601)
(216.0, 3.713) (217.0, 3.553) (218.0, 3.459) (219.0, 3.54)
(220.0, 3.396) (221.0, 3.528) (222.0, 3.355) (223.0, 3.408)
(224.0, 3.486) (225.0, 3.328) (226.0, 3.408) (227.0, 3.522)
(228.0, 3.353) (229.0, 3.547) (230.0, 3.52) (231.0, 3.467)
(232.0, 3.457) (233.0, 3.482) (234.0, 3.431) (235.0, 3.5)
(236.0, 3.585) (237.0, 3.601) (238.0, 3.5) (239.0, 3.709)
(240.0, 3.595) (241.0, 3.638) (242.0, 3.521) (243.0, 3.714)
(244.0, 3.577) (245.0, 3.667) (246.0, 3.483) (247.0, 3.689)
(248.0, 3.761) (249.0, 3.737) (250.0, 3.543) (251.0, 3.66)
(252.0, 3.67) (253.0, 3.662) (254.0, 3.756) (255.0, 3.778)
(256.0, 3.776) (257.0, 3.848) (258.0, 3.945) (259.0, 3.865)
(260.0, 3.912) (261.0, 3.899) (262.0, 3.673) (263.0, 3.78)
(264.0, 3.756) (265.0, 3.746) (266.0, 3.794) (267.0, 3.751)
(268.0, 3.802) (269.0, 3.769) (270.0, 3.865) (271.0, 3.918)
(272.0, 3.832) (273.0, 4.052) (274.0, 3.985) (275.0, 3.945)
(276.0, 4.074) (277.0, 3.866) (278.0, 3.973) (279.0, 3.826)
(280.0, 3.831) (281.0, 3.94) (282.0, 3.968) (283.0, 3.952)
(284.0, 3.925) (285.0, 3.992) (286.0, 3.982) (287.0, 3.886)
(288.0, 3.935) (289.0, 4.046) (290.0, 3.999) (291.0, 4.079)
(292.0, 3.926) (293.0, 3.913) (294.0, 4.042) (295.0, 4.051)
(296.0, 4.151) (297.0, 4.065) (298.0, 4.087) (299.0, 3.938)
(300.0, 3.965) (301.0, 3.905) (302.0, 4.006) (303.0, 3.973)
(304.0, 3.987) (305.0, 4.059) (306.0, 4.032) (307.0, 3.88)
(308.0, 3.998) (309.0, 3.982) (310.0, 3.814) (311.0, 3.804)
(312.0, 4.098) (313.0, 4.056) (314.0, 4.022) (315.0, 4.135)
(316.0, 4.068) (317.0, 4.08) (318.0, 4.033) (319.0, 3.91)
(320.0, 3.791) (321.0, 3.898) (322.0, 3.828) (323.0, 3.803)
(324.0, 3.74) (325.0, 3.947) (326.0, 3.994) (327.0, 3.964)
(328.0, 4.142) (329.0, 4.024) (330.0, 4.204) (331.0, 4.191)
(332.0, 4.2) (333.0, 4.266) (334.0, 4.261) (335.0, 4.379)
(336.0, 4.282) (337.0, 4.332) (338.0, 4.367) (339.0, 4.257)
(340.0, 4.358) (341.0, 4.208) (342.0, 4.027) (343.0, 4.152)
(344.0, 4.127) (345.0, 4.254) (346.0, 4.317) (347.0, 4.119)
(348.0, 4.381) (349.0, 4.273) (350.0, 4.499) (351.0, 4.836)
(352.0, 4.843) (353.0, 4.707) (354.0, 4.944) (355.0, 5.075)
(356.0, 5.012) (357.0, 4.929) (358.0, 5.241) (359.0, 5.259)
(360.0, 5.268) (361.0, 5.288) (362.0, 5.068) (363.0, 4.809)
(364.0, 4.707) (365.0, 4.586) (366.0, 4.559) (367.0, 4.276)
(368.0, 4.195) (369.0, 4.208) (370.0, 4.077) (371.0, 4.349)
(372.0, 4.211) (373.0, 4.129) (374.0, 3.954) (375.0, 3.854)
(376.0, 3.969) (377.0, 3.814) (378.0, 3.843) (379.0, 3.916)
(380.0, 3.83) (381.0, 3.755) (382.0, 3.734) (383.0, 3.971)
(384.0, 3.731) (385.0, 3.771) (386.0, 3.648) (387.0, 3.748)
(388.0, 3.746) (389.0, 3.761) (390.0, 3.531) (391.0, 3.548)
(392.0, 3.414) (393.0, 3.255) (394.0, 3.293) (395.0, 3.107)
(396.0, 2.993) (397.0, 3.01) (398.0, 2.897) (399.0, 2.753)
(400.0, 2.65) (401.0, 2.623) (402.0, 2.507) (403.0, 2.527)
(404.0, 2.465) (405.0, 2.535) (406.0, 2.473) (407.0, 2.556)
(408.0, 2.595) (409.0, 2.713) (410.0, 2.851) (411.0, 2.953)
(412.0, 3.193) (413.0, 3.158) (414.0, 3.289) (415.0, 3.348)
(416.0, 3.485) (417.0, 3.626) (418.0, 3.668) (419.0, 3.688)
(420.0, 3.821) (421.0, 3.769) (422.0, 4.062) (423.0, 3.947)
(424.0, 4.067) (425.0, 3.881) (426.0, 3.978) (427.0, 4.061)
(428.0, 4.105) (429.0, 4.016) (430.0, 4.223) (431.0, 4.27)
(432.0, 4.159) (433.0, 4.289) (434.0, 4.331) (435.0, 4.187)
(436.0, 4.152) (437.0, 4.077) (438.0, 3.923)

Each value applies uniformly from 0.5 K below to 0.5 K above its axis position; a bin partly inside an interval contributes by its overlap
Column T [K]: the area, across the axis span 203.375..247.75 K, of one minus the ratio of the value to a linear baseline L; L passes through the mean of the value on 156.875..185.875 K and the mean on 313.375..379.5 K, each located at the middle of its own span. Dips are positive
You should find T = 3.1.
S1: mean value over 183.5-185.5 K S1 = 3.53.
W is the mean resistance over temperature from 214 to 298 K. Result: 3.74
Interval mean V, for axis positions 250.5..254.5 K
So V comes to 3.69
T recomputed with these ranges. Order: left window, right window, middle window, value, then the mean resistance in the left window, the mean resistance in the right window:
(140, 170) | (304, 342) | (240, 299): 2.4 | 3.89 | 4.06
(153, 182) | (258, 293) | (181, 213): 3.1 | 3.5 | 3.9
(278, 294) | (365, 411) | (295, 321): -1.0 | 3.95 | 3.46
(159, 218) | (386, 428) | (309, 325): -3.1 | 3.35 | 3.27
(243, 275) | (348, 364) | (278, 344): 5.2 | 3.77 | 4.91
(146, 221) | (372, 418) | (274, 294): -3.3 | 3.46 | 3.31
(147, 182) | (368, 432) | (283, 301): -2.2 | 3.6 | 3.52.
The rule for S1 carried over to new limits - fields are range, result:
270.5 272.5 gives 3.88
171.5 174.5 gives 3.33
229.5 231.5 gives 3.49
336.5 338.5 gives 4.35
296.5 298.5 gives 4.08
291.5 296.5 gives 4.02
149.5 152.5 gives 4.02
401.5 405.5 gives 2.51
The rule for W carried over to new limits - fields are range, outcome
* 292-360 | 4.21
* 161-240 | 3.38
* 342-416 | 3.83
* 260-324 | 3.94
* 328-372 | 4.5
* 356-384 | 4.36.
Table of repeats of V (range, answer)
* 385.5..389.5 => 3.73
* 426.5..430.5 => 4.1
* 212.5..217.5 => 3.64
